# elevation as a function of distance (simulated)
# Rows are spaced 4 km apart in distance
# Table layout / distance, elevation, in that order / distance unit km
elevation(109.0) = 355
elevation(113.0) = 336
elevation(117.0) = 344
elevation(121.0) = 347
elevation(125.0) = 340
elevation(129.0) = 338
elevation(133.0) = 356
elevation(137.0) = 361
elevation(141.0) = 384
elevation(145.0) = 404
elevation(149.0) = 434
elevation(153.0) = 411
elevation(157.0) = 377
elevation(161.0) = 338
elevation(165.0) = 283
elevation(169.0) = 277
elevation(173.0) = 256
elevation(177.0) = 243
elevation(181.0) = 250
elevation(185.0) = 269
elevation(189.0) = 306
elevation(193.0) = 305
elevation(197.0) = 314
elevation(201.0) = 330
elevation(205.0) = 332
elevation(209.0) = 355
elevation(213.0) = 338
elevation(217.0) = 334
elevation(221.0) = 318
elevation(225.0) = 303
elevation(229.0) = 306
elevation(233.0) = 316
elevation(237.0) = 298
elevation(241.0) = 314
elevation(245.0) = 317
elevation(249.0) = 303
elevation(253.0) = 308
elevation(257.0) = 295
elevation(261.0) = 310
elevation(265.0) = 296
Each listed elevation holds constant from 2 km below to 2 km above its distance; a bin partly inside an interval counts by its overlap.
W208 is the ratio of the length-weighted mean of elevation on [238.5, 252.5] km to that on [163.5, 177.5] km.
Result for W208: 1.2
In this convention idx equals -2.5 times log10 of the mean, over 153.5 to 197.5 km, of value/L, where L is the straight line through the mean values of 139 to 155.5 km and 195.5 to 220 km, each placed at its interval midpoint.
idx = 0.25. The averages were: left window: 407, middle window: 296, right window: 334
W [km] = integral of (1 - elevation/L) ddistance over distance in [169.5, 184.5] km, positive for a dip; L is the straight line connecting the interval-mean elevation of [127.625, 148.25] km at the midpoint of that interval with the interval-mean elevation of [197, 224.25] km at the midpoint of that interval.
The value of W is 4.1 km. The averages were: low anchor 373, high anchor 332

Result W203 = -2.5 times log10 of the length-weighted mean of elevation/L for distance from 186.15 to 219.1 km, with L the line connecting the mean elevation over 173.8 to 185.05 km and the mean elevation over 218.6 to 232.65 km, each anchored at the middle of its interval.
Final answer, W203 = -0.16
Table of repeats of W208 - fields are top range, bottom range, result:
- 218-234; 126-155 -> 0.82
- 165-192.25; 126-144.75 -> 0.74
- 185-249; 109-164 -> 0.87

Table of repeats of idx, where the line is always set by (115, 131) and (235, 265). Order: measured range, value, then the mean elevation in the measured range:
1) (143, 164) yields -0.16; 388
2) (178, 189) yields 0.21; 266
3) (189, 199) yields 0.05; 309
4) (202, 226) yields -0.05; 331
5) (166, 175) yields 0.22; 268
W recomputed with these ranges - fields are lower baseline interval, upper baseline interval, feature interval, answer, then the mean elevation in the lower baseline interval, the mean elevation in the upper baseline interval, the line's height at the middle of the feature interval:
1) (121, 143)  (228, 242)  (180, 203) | 2.11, 355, 308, 328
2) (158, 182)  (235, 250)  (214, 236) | -1.04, 280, 308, 301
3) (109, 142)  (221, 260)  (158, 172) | 1.41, 350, 307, 335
